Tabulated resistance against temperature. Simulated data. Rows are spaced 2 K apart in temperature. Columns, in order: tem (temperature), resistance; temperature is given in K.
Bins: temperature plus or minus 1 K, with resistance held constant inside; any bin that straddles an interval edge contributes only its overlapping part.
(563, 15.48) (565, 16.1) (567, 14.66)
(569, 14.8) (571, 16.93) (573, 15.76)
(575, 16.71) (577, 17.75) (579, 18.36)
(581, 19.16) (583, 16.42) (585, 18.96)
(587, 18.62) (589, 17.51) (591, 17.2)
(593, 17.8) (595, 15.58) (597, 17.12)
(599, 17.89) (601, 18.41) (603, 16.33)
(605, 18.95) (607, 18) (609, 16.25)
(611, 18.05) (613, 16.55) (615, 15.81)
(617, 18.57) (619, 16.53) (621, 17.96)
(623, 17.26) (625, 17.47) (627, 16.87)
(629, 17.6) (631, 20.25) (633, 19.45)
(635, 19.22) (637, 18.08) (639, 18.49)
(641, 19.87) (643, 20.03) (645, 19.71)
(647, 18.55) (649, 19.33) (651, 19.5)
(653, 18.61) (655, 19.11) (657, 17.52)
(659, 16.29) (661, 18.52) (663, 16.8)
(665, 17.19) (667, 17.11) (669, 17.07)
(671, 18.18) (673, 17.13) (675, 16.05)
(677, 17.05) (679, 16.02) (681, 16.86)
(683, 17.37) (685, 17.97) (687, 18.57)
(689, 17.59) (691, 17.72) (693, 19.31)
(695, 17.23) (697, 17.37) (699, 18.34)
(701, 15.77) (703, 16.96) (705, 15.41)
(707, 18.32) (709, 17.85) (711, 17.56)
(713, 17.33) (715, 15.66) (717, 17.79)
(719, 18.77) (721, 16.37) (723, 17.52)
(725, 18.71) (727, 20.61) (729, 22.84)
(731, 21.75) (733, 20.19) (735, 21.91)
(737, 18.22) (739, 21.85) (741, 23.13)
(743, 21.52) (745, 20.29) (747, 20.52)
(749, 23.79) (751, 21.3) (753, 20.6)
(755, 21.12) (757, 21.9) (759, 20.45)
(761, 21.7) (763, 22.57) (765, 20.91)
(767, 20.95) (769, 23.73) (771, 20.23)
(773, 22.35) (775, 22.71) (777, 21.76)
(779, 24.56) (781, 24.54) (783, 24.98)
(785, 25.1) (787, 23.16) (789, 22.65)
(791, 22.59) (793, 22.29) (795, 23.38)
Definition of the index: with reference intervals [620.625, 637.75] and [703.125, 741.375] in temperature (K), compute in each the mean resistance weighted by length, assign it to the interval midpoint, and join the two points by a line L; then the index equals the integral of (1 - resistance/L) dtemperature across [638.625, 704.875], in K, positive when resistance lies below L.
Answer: 2.64 K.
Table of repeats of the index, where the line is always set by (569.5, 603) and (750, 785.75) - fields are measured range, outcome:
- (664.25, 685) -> 2.9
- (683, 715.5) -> 4.7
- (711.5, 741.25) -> 2.5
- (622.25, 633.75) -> 0.3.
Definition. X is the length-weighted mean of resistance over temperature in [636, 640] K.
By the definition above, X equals 18.3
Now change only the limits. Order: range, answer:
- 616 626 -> 17.6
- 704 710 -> 17.2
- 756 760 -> 21.2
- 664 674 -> 17.3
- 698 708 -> 17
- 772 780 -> 22.8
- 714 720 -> 17.4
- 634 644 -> 19.1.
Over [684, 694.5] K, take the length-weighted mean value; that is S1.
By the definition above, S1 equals 18.2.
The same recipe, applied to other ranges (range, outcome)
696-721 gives 17.2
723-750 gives 21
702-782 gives 20.4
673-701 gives 17.4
